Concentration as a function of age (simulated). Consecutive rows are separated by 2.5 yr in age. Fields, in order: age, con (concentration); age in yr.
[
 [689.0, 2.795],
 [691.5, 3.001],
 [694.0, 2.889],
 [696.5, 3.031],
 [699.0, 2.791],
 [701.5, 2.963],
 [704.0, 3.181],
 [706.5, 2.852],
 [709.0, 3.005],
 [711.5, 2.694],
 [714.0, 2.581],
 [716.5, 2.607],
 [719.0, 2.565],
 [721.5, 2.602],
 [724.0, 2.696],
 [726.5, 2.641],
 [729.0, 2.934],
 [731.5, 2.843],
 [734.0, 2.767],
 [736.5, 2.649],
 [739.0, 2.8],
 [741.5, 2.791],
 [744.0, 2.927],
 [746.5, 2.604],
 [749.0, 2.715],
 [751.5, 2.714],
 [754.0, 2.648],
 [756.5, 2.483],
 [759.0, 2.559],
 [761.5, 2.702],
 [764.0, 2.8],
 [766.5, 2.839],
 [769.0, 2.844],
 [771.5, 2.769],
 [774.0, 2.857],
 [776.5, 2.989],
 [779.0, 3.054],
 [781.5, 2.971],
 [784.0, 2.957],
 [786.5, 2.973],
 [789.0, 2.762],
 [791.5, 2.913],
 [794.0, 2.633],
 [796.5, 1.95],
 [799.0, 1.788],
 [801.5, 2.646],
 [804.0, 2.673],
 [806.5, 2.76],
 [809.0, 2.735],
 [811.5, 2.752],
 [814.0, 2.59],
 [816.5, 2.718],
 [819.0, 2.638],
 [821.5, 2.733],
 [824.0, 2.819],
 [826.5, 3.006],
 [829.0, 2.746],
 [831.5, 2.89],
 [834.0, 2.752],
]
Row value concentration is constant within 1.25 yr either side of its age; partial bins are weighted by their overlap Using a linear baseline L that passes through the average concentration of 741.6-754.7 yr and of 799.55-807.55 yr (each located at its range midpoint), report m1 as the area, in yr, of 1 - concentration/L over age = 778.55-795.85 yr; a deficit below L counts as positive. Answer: -1.35 yr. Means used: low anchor 2.73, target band 2.85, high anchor 2.61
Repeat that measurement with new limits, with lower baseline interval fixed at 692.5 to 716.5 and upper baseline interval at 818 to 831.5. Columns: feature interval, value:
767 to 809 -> 1.5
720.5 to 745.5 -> 0.8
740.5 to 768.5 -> 1.3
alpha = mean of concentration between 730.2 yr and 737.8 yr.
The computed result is 2.75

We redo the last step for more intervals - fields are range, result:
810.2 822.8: 2.69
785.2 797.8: 2.64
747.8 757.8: 2.64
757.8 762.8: 2.63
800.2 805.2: 2.65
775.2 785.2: 2.99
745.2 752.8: 2.68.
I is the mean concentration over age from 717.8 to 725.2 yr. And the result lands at 2.62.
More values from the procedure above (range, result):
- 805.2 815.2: 2.71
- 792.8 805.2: 2.34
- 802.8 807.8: 2.72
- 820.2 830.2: 2.83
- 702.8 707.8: 3.01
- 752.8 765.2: 2.64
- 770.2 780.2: 2.92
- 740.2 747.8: 2.77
